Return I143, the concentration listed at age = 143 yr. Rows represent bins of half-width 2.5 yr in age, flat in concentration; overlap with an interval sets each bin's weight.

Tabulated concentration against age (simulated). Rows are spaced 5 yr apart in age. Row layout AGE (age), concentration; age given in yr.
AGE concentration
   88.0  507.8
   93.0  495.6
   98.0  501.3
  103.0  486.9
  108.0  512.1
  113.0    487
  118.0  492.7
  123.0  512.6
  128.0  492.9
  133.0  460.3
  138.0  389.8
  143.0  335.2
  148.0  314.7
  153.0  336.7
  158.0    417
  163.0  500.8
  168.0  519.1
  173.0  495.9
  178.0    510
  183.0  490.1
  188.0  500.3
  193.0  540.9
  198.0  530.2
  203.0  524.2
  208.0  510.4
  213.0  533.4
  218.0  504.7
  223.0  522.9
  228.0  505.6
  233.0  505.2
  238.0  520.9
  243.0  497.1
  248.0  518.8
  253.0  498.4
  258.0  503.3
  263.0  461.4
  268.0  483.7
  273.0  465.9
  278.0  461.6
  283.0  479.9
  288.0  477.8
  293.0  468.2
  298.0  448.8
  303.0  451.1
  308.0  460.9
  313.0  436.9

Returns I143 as 335.2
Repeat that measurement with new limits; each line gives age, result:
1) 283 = 479.9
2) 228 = 505.6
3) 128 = 492.9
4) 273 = 465.9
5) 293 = 468.2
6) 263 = 461.4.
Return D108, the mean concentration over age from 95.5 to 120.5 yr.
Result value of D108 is 496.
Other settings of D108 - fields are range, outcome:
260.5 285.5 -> 470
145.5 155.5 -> 326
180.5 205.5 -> 517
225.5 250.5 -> 510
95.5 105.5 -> 494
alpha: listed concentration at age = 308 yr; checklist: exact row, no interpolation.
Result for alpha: 460.9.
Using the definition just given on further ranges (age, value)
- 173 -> 495.9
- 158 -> 417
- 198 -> 530.2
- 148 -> 314.7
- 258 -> 503.3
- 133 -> 460.3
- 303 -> 451.1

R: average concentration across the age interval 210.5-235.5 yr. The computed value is 514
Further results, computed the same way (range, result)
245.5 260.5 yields 507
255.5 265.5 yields 482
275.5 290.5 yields 473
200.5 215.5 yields 523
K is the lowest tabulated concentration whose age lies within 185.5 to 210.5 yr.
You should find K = 500.3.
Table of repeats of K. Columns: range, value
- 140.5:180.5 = 314.7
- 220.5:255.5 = 497.1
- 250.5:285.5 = 461.4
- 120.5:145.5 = 335.2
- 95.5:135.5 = 460.3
